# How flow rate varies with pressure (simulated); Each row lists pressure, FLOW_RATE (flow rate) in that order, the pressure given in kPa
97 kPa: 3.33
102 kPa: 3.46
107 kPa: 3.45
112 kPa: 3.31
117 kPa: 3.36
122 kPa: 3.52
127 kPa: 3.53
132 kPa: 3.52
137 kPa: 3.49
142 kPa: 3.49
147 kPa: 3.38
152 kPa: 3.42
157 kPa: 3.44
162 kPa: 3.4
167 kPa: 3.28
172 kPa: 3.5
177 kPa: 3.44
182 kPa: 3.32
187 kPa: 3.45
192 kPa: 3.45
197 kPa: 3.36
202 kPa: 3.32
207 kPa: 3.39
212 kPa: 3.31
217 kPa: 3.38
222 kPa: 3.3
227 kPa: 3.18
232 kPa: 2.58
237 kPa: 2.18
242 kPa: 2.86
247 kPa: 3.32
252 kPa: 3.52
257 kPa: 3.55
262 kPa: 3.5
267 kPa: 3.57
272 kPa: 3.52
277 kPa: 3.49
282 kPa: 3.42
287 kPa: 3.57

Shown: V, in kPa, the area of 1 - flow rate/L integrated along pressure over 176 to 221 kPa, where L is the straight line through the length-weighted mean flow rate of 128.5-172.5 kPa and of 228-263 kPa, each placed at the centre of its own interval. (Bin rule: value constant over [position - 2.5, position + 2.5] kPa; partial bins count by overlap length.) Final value -1.81 kPa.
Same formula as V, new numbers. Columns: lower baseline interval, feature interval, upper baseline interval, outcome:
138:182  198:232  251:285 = 2.0 kPa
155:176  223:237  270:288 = 2.7 kPa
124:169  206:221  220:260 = -0.9 kPa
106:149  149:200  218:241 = -3.7 kPa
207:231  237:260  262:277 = 1.5 kPa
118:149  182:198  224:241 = -2.0 kPa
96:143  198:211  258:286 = 0.5 kPa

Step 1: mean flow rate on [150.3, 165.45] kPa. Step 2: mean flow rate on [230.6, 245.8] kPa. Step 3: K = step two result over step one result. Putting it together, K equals 0.76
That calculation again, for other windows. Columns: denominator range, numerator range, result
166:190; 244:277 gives 1.02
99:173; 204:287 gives 0.95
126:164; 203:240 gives 0.88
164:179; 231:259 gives 0.89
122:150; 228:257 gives 0.85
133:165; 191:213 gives 0.98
